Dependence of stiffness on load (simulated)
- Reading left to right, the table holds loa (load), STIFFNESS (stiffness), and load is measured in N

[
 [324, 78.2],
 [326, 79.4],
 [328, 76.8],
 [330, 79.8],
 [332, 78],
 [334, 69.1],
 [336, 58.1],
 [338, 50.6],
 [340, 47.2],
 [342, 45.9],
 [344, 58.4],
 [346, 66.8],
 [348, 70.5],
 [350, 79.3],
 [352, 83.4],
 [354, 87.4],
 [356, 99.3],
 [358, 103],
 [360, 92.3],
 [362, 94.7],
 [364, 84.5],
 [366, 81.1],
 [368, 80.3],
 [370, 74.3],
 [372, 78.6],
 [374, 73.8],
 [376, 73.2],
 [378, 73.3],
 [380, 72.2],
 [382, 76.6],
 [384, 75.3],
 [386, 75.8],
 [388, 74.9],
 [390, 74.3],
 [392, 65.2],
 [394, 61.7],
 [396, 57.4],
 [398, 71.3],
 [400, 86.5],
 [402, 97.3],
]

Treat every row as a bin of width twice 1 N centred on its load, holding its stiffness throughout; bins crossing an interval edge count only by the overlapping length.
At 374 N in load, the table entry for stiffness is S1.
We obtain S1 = 73.8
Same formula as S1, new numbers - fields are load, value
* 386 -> 75.8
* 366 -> 81.1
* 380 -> 72.2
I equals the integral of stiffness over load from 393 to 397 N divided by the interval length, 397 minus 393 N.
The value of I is 59.5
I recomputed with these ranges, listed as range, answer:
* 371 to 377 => 75.2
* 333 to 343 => 54.2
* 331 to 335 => 73.5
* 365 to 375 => 77.6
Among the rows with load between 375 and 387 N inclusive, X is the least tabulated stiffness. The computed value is 72.2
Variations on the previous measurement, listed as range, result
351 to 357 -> 83.4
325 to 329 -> 76.8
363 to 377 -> 73.2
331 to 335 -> 69.1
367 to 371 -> 74.3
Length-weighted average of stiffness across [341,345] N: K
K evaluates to 52.1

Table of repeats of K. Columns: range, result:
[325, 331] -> 78.7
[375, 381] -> 72.9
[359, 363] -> 93.5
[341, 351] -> 64.2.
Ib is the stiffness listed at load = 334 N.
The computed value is 69.1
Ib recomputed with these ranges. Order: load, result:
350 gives 79.3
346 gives 66.8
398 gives 71.3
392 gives 65.2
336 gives 58.1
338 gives 50.6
